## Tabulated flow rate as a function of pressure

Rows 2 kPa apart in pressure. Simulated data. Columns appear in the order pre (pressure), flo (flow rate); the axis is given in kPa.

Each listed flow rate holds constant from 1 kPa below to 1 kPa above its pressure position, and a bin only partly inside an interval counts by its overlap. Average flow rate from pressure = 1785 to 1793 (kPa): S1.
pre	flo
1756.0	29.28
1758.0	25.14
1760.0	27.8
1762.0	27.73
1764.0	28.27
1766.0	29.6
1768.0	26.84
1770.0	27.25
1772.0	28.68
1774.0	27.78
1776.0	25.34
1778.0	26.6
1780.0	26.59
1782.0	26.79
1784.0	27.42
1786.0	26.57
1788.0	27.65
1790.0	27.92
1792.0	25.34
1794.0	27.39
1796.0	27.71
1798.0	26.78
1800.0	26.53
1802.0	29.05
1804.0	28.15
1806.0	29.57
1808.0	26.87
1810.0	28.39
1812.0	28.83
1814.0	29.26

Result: 26.9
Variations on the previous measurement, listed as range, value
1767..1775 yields 27.6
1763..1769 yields 28.2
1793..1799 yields 27.3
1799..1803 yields 27.8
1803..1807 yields 28.9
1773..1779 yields 26.6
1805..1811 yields 28.3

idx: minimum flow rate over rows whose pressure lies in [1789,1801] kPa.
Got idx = 25.34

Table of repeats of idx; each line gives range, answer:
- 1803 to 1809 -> 26.87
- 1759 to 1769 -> 26.84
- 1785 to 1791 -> 26.57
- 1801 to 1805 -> 28.15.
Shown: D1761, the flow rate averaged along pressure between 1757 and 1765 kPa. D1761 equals 27.2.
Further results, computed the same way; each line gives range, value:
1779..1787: 26.8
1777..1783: 26.7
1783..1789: 27.2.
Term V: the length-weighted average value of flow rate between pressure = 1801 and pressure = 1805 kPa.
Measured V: 28.6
